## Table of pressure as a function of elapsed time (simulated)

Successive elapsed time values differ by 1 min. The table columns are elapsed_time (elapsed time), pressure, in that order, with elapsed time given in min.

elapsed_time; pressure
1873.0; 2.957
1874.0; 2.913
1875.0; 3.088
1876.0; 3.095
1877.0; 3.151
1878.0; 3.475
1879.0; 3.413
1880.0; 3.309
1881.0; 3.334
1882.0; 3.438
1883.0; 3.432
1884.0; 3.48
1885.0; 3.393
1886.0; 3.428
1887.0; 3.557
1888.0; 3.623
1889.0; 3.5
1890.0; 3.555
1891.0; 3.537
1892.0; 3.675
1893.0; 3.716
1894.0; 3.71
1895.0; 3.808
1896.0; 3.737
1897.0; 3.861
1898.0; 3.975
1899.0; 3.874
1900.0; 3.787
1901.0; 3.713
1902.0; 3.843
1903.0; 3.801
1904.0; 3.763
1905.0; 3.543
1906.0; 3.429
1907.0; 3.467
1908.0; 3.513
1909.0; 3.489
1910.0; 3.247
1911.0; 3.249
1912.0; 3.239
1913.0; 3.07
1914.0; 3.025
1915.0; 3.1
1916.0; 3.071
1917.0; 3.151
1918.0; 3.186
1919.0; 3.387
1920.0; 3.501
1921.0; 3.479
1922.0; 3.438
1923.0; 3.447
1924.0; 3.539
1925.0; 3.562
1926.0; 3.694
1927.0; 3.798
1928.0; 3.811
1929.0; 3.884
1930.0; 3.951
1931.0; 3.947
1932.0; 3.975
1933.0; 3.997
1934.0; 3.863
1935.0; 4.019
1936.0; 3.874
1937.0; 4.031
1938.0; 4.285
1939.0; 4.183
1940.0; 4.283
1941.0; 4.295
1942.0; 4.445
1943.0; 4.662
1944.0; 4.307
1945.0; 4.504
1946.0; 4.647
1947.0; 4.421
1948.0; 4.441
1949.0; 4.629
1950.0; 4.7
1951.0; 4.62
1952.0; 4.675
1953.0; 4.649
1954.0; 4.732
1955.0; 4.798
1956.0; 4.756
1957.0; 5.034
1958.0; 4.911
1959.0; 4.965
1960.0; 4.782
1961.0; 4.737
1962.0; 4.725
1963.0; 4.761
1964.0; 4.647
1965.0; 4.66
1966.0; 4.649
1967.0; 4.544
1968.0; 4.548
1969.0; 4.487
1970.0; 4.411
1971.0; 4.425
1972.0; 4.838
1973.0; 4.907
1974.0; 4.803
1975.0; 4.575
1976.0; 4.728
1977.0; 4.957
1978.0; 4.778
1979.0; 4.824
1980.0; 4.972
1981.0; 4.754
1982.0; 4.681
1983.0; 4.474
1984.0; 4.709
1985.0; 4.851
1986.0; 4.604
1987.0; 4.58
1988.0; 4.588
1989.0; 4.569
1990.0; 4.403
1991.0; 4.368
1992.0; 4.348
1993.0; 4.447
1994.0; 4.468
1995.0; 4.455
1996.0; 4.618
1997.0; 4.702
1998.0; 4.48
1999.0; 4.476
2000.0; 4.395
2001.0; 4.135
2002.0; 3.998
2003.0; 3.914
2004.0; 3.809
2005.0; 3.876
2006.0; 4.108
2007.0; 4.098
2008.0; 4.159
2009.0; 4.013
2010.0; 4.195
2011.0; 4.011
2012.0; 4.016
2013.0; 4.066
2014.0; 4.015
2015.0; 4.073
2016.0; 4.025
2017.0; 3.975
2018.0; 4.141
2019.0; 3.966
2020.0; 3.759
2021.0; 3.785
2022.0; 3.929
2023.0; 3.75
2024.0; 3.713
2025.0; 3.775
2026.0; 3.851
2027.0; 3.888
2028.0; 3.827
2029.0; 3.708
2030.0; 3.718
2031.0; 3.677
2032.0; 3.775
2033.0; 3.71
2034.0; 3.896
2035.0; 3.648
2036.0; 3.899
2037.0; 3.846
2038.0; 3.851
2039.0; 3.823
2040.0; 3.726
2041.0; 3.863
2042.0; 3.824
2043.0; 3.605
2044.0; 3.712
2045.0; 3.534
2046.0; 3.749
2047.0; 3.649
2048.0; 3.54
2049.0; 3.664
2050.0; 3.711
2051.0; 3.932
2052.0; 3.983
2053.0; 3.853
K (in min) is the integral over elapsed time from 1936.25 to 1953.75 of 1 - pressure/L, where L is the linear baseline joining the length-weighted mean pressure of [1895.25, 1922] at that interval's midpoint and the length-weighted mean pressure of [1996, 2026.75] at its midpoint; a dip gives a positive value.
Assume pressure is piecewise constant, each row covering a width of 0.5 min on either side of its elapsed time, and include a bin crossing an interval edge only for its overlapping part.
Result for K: -3.65 min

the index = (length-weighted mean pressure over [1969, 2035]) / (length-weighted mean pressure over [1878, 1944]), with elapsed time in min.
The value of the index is 1.16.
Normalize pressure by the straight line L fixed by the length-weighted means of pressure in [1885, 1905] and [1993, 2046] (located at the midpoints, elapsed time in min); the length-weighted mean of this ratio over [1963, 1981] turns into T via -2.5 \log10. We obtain -0.21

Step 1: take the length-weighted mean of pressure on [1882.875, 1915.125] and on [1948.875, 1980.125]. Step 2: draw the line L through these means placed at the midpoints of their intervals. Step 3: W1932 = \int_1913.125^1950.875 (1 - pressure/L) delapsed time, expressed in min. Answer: 2.31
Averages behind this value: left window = 3.56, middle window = 3.91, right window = 4.72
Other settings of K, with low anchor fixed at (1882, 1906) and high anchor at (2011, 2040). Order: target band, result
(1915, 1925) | 0.9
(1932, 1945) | -1.6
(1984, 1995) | -2.1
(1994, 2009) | -1.6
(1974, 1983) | -2.3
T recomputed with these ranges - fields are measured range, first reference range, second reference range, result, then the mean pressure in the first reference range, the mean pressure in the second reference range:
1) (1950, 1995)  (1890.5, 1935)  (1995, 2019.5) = -0.186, 3.59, 4.14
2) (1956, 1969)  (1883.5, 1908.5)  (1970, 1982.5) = -0.040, 3.65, 4.76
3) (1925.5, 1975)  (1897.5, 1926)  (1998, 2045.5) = -0.222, 3.46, 3.91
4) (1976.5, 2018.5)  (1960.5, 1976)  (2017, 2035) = -0.033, 4.65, 3.82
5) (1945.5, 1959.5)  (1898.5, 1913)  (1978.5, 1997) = -0.138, 3.55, 4.6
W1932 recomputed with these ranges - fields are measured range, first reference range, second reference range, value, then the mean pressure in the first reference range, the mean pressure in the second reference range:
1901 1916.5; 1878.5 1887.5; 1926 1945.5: 1.4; 3.42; 4.1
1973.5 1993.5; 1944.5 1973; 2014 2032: -1.3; 4.67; 3.86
